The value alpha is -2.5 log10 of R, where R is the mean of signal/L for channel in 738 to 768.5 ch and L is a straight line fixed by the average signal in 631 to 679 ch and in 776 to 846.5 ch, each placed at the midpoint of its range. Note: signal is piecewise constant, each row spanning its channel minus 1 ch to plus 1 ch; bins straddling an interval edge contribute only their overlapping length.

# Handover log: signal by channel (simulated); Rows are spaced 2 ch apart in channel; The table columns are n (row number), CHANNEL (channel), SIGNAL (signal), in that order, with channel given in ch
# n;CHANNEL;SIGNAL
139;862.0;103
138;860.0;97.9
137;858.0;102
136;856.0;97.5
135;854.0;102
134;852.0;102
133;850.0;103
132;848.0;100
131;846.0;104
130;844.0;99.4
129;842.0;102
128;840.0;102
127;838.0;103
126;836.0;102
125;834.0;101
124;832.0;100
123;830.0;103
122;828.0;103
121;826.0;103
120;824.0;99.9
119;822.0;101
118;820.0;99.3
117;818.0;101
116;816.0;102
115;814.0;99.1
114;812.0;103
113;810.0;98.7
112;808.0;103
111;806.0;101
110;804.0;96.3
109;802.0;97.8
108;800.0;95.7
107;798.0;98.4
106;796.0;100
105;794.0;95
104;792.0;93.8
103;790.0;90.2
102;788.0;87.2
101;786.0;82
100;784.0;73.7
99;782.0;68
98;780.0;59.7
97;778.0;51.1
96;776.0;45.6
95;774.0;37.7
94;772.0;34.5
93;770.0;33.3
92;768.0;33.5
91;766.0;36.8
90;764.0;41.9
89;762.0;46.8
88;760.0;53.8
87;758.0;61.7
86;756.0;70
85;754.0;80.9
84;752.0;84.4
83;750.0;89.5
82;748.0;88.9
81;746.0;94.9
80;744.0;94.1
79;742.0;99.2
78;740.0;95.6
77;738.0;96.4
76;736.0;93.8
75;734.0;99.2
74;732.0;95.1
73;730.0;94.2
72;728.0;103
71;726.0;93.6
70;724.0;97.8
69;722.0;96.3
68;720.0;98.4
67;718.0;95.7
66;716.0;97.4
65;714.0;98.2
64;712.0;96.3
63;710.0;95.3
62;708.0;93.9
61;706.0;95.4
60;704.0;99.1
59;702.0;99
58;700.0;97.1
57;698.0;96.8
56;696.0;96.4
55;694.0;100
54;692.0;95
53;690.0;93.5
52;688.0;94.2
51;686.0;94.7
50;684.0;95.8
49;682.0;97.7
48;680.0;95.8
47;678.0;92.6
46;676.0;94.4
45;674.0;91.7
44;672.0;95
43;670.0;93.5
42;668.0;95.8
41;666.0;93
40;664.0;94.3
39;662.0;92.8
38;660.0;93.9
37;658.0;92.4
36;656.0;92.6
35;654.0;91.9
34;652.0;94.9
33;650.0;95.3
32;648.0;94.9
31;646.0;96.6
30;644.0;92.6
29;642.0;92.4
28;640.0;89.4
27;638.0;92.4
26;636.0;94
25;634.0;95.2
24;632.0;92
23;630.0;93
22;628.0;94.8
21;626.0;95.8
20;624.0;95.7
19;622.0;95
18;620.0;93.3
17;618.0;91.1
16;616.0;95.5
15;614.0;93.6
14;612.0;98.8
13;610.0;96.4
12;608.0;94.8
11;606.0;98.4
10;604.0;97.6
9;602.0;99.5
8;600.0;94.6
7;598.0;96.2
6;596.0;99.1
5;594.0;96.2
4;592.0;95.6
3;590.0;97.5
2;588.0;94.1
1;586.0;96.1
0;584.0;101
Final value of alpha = 0.274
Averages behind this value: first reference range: 93.5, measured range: 72.9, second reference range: 94.1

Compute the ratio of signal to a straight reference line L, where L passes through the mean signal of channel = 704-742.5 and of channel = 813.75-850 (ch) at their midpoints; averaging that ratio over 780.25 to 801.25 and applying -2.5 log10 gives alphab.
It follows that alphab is 0.14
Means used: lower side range 96.6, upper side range 101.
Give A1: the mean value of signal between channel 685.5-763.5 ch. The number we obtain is 91.1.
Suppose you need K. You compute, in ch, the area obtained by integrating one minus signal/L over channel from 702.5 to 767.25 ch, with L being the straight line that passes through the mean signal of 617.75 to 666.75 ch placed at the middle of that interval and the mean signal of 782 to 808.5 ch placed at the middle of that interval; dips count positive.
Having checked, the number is 4.3 ch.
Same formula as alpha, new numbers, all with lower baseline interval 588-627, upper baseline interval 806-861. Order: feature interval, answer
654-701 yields 0.03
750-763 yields 0.41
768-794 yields 0.50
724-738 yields 0.03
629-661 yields 0.04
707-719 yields 0.03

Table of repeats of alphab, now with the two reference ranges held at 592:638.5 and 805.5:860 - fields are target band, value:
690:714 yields 0.012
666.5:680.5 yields 0.034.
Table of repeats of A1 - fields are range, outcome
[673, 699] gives 95.3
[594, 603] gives 97.2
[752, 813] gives 72.6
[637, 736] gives 95.2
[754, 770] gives 50.2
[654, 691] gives 94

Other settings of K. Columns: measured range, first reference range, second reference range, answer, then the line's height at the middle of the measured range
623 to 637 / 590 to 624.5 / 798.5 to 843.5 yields 0.3 ch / 96.5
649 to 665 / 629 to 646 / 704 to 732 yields 0.0 ch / 93.8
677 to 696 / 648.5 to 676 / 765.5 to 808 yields -1.2 ch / 89.7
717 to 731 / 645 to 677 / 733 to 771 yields -3.0 ch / 79.7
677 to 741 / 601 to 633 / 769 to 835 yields -3.8 ch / 91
